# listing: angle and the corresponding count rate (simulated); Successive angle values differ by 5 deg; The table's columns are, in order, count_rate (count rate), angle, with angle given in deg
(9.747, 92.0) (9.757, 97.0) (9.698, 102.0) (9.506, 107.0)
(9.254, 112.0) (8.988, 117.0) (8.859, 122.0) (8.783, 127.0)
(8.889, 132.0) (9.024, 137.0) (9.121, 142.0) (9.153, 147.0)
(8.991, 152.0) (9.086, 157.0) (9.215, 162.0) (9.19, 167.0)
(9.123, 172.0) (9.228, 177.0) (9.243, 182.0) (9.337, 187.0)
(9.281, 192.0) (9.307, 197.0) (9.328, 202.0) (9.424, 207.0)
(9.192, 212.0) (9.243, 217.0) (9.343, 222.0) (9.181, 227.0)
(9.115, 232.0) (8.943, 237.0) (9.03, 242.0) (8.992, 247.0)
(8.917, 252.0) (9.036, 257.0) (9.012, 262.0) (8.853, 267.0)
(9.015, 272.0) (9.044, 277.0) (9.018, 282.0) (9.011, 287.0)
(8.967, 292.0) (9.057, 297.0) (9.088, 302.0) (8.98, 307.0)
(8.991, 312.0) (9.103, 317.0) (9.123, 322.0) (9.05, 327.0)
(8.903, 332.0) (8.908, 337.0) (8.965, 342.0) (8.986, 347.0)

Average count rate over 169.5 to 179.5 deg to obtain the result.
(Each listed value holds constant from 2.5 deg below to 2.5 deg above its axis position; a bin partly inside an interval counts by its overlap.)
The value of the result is 9.18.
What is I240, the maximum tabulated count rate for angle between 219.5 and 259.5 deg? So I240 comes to 9.343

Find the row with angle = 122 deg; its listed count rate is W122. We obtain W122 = 8.859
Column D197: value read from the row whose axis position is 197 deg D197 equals 9.307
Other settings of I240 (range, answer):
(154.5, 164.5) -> 9.215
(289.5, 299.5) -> 9.057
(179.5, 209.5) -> 9.424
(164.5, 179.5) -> 9.228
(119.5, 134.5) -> 8.889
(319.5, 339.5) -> 9.123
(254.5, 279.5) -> 9.044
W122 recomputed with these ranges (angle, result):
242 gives 9.03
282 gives 9.018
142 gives 9.121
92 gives 9.747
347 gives 8.986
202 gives 9.328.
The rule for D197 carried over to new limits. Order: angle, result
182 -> 9.243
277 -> 9.044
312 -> 8.991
